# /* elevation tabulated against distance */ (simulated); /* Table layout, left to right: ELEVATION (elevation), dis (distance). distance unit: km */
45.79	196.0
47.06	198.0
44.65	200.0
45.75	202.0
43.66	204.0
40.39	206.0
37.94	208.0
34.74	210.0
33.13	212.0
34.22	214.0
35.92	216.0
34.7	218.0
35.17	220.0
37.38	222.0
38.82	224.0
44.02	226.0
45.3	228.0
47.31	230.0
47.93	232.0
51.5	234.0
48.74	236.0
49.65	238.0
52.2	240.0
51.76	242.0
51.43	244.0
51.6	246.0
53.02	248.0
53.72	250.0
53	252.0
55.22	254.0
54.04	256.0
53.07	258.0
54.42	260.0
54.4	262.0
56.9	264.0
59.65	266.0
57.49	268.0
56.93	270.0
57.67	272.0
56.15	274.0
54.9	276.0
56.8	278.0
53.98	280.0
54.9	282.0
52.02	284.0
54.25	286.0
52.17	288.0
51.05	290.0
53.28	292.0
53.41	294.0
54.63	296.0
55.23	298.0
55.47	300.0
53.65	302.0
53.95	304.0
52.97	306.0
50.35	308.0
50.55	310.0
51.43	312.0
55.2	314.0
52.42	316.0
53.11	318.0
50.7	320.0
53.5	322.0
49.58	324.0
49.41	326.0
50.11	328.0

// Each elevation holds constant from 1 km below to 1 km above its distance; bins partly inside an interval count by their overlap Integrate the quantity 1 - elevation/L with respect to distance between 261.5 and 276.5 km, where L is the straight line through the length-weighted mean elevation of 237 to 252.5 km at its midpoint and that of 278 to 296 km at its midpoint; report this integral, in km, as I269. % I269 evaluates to -1.2 km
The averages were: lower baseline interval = 52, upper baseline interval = 53.4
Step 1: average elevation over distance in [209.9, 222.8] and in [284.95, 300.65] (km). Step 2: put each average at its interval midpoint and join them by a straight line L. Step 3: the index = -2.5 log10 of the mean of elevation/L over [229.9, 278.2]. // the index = -0.21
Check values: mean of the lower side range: 35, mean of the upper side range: 53.6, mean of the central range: 53.6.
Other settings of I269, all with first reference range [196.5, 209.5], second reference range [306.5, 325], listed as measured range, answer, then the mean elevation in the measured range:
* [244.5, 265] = -3.0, 53.9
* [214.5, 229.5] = 1.9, 38.9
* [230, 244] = -1.4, 50.2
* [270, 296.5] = -2.7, 54.3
